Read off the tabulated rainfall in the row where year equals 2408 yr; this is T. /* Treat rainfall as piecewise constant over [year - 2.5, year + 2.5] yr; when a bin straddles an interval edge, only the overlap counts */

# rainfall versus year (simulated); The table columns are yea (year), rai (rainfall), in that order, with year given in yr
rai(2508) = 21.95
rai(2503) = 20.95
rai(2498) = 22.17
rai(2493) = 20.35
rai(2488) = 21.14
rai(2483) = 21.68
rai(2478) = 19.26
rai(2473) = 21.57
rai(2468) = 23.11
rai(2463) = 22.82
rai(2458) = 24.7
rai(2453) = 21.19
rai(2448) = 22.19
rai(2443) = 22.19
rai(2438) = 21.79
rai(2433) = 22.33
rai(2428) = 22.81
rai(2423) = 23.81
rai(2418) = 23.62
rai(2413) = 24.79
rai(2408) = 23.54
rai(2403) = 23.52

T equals 23.54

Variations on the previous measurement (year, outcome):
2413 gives 24.79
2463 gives 22.82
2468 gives 23.11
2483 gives 21.68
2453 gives 21.19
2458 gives 24.7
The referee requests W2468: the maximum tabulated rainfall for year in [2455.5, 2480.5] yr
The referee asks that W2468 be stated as 24.7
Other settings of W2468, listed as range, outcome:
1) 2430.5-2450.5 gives 22.33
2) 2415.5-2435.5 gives 23.81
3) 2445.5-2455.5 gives 22.19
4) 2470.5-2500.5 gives 22.17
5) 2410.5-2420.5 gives 24.79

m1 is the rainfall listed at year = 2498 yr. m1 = 22.17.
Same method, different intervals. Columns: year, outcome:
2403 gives 23.52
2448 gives 22.19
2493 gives 20.35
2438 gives 21.79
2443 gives 22.19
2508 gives 21.95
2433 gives 22.33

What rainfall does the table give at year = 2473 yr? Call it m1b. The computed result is 21.57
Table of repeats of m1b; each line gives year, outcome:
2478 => 19.26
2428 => 22.81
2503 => 20.95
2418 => 23.62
